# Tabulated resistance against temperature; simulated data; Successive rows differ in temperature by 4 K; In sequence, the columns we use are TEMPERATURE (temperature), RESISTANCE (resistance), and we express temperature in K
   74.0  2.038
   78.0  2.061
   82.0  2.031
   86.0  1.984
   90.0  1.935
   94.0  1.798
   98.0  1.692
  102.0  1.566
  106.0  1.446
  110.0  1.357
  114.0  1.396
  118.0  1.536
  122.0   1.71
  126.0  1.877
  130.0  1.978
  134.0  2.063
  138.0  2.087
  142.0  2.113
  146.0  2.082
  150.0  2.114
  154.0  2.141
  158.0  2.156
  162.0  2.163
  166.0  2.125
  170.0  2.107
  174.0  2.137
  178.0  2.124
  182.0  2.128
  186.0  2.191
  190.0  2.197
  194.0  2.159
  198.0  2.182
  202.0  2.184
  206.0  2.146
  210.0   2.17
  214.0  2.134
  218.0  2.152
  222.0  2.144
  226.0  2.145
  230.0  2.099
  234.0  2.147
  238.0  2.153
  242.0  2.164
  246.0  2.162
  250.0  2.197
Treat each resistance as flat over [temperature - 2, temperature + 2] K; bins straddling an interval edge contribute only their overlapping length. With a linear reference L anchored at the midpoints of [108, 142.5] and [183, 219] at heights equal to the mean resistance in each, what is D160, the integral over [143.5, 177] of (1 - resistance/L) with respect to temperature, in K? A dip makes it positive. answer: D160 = -2.9 K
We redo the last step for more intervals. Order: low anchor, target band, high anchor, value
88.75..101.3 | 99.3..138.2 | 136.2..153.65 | 5.1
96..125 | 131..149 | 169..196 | -2.9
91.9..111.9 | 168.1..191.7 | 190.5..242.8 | -2.1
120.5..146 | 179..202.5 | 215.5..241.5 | -1.0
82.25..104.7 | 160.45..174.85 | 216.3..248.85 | -1.1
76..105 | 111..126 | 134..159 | 3.1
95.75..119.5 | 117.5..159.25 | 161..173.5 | -4.0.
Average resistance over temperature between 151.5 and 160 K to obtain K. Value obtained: 2.15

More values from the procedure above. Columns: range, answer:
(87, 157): 1.82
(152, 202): 2.15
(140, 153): 2.11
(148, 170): 2.14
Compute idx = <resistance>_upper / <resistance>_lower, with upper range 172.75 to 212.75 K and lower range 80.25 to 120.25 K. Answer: 1.3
